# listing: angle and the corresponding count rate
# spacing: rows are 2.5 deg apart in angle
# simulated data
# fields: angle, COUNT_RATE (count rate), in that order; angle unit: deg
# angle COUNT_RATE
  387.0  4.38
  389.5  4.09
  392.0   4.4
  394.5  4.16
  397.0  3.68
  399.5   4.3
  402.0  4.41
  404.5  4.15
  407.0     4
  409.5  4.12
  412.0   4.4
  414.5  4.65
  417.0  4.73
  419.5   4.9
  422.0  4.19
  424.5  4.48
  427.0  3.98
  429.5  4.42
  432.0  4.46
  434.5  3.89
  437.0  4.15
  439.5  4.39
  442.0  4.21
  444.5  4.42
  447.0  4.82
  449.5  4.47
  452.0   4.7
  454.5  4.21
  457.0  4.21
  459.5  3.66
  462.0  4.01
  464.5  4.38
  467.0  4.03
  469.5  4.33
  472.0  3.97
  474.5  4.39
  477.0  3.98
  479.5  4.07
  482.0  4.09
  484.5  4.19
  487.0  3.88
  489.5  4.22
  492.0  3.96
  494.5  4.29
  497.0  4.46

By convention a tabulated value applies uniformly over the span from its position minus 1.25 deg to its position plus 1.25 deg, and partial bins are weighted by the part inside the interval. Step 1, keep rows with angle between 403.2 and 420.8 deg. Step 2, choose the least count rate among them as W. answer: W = 4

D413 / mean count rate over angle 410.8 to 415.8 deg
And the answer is 4.53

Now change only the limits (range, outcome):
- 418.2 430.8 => 4.4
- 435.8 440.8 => 4.27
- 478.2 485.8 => 4.11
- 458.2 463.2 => 3.84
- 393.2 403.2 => 4.14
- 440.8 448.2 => 4.48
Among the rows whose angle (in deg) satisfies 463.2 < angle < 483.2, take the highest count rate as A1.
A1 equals 4.39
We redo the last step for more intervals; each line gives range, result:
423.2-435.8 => 4.48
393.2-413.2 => 4.41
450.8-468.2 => 4.7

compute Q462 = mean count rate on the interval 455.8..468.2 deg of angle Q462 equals 4.06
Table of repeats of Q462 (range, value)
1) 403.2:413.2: 4.17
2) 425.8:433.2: 4.29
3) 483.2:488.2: 4.04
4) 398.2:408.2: 4.21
